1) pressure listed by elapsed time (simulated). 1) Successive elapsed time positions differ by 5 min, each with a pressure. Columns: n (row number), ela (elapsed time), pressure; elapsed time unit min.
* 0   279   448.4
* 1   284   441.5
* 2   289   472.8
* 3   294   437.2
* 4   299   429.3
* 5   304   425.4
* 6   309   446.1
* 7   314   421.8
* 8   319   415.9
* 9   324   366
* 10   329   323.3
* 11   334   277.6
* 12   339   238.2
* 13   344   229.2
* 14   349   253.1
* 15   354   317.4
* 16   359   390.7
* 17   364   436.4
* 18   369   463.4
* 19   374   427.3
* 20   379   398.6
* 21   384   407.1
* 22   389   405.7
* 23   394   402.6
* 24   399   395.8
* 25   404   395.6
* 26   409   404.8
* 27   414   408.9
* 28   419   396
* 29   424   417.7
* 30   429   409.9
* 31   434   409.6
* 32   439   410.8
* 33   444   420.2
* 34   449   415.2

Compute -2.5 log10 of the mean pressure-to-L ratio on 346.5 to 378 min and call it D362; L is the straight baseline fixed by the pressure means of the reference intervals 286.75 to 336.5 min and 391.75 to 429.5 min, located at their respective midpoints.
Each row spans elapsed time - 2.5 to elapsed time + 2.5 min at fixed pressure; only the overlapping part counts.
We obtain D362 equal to 0.06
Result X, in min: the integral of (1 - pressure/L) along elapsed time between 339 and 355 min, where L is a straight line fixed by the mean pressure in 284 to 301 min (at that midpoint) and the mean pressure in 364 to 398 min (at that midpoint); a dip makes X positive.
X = 6.4 min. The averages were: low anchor 446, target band 257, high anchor 418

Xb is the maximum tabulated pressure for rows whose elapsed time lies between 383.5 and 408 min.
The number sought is 407.1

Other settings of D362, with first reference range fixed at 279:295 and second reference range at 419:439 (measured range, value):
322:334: 0.31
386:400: 0.05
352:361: 0.21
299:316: 0.04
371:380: 0.02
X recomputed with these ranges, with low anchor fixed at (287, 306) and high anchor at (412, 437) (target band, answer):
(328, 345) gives 6.53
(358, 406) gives 0.70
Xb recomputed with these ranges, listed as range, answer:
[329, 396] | 463.4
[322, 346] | 366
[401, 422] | 408.9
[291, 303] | 437.2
